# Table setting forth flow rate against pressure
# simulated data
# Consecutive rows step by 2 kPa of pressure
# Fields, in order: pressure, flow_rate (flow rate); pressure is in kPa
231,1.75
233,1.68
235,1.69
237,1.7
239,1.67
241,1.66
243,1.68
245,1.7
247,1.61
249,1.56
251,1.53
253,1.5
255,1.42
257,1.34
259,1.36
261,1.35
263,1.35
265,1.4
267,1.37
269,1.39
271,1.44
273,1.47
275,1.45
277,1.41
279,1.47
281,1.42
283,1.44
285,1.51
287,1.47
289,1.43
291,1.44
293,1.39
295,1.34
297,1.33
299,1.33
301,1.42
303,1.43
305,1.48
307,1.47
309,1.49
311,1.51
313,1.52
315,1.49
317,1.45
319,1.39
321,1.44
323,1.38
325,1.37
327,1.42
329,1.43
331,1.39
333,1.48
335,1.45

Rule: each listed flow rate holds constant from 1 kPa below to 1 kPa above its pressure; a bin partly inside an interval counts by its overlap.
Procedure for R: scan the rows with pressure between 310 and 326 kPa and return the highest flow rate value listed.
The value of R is 1.52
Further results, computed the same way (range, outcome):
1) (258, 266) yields 1.4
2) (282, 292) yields 1.51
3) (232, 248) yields 1.7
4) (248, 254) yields 1.56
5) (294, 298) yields 1.34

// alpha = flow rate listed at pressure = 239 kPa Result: 1.67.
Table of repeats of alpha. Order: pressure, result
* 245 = 1.7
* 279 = 1.47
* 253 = 1.5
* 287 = 1.47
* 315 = 1.49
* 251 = 1.53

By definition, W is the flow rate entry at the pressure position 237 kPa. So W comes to 1.7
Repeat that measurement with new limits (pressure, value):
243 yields 1.68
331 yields 1.39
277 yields 1.41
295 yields 1.34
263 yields 1.35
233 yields 1.68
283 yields 1.44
